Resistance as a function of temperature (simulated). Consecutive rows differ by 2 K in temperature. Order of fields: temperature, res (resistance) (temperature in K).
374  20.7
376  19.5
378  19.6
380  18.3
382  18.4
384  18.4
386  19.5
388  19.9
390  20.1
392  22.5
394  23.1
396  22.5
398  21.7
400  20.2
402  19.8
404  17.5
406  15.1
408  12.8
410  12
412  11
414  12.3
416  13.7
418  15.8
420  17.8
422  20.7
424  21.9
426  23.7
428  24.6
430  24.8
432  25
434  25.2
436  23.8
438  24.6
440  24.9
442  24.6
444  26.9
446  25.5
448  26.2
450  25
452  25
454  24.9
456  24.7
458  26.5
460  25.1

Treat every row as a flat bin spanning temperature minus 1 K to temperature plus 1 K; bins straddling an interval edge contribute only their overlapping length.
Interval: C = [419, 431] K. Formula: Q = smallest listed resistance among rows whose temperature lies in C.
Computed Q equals 17.8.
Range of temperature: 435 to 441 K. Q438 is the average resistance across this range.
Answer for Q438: 24.4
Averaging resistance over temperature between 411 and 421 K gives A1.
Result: 14.1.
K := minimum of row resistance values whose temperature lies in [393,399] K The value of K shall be 21.7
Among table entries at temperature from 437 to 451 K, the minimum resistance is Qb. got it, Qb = 24.6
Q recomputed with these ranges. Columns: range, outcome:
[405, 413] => 11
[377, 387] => 18.3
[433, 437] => 23.8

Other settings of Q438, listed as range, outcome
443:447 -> 26.2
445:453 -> 25.4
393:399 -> 22.4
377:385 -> 18.7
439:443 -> 24.8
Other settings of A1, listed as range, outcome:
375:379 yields 19.6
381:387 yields 18.8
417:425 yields 19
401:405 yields 18.6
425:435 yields 24.7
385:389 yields 19.7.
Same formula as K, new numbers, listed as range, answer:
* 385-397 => 19.5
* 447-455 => 24.9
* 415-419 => 13.7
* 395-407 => 15.1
